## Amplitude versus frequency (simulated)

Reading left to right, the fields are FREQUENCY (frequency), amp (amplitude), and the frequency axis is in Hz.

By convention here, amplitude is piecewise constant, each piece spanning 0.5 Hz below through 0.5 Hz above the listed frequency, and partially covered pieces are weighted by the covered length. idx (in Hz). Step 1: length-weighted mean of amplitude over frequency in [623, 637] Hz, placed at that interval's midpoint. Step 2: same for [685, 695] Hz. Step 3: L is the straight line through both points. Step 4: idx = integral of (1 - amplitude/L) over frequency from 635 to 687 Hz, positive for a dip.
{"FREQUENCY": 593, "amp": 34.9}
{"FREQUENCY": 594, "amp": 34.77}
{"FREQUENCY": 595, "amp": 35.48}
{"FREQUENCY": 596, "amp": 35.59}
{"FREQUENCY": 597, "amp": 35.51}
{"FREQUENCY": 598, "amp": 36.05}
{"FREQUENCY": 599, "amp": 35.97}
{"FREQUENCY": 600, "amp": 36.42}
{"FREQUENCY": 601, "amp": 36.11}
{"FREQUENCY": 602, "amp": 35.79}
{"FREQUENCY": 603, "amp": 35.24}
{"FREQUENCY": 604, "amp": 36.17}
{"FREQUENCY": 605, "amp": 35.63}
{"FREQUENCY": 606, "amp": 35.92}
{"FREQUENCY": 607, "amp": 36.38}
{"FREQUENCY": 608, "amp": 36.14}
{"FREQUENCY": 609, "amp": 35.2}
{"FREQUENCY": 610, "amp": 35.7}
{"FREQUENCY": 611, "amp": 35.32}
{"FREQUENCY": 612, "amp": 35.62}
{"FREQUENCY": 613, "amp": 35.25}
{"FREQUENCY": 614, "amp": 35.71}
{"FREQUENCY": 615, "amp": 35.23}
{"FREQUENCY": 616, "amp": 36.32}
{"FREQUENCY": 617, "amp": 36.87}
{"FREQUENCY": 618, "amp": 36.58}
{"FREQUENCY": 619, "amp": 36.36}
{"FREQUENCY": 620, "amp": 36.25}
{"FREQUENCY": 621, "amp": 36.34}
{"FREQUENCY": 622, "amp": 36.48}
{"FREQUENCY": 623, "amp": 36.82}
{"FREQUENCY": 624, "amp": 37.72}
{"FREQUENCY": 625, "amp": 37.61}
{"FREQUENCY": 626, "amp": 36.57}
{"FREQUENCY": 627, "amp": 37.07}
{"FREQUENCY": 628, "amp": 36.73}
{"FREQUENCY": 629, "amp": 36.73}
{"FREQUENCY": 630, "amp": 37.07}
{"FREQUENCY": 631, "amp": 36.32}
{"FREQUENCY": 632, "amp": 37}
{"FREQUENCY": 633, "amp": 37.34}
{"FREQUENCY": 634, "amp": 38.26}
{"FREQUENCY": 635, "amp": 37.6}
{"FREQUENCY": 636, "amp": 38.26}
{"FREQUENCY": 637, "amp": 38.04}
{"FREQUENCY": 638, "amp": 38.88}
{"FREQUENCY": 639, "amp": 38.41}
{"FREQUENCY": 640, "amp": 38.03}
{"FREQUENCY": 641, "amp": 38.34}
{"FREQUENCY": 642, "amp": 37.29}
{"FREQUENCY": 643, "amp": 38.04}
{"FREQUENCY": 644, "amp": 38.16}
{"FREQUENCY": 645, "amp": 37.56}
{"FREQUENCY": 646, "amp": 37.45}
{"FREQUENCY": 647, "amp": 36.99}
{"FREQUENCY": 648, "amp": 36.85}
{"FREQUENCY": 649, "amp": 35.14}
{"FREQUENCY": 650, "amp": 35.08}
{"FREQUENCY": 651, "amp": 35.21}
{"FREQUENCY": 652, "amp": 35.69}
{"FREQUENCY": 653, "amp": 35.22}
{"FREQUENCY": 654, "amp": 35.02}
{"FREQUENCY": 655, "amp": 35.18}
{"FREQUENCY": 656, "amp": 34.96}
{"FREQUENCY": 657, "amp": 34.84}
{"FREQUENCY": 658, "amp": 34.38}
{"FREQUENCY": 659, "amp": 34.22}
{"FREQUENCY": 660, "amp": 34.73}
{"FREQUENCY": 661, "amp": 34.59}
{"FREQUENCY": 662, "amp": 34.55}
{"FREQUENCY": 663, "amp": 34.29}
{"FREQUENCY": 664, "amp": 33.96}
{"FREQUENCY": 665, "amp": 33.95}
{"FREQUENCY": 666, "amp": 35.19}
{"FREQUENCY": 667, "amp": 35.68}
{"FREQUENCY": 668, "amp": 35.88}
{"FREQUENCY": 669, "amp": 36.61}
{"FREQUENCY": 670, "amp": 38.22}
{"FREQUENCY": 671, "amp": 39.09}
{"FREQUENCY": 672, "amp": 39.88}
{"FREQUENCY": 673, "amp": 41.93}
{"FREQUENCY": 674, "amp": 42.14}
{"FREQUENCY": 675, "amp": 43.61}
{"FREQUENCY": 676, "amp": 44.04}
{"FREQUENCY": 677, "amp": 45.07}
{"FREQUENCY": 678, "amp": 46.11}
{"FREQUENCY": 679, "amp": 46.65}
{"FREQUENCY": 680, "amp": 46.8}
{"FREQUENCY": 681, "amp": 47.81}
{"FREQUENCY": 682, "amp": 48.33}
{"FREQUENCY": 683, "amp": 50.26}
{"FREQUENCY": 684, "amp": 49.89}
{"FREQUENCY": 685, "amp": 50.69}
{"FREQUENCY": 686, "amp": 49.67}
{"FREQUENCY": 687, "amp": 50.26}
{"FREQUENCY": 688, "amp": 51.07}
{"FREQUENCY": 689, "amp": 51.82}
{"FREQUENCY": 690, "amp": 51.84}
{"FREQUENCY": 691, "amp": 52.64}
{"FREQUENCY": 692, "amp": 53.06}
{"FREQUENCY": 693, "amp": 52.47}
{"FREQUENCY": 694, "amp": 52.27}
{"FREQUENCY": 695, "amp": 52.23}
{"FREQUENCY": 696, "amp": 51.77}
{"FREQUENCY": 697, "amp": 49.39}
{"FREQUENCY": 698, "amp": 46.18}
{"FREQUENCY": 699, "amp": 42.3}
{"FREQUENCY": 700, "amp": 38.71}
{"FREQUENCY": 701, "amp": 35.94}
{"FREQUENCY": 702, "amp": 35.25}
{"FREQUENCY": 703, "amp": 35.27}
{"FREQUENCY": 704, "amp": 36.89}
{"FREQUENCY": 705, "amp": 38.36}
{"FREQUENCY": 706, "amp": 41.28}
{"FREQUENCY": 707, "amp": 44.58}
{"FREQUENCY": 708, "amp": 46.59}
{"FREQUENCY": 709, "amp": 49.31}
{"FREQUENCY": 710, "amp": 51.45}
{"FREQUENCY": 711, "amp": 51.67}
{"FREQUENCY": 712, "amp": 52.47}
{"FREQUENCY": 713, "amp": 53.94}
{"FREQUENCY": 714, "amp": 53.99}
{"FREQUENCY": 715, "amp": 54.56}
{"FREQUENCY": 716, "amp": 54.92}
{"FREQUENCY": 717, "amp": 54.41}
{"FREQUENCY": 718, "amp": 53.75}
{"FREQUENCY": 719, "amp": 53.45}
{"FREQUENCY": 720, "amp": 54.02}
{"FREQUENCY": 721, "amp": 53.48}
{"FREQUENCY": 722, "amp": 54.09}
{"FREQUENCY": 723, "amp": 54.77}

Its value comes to 6.35 Hz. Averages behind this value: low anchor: 37.3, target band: 39.2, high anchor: 51.7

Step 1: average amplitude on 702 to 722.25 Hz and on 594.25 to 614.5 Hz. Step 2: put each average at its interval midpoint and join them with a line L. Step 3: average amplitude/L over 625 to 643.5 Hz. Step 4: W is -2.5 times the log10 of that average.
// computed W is 0.05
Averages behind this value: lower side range 35.7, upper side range 49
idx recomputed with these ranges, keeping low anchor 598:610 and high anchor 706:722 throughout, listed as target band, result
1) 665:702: 1.6 Hz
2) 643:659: 2.6 Hz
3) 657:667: 2.2 Hz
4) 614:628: 0.6 Hz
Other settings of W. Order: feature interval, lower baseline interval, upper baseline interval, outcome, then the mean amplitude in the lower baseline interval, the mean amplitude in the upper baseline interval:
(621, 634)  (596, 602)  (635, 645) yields 0.01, 36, 38.1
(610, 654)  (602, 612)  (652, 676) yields -0.02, 35.7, 36.6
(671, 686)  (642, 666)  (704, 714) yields -0.12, 35.5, 47.5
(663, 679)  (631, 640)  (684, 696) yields 0.19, 37.9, 51.6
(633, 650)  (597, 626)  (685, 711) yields 0.06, 36.1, 46.6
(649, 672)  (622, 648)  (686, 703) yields 0.18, 37.5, 47.6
